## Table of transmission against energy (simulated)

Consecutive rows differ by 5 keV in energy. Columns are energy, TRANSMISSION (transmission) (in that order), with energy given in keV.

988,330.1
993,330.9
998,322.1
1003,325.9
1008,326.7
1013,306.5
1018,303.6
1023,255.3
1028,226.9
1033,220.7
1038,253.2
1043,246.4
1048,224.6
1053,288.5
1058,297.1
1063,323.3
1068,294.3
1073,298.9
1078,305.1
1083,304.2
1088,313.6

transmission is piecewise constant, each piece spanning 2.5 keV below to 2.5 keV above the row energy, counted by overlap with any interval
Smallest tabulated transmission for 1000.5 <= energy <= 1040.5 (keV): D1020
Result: 220.7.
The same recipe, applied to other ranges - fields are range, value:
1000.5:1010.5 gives 325.9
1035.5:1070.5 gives 224.6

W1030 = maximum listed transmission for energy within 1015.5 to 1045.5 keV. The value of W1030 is 303.6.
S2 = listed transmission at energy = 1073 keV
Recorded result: 298.9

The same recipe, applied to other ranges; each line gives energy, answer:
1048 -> 224.6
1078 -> 305.1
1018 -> 303.6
